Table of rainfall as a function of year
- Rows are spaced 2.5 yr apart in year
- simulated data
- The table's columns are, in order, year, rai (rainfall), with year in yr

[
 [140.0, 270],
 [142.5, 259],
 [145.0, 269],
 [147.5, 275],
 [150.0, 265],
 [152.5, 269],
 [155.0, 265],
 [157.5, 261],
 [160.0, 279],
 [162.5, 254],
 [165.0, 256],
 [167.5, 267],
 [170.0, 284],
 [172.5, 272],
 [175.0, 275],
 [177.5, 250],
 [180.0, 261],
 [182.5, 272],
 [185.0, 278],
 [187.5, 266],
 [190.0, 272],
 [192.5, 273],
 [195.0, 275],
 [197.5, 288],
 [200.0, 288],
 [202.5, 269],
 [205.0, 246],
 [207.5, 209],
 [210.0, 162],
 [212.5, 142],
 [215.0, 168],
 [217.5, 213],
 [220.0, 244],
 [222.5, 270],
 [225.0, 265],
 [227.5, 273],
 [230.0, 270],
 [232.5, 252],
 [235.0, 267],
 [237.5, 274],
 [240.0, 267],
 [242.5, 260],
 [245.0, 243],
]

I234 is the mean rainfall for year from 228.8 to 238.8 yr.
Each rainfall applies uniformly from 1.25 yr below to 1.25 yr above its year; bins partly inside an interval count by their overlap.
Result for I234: 266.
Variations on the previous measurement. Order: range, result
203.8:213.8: 189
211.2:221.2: 191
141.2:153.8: 267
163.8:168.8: 262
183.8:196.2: 273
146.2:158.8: 267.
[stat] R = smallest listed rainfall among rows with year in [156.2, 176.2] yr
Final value 254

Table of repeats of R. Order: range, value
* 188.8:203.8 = 269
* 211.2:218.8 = 142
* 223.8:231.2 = 265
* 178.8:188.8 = 261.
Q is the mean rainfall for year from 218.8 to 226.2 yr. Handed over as 260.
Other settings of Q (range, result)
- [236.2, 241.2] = 270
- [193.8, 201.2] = 284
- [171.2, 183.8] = 266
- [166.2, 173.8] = 274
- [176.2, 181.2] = 256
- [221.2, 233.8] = 266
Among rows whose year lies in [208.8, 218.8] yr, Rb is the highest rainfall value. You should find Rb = 213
